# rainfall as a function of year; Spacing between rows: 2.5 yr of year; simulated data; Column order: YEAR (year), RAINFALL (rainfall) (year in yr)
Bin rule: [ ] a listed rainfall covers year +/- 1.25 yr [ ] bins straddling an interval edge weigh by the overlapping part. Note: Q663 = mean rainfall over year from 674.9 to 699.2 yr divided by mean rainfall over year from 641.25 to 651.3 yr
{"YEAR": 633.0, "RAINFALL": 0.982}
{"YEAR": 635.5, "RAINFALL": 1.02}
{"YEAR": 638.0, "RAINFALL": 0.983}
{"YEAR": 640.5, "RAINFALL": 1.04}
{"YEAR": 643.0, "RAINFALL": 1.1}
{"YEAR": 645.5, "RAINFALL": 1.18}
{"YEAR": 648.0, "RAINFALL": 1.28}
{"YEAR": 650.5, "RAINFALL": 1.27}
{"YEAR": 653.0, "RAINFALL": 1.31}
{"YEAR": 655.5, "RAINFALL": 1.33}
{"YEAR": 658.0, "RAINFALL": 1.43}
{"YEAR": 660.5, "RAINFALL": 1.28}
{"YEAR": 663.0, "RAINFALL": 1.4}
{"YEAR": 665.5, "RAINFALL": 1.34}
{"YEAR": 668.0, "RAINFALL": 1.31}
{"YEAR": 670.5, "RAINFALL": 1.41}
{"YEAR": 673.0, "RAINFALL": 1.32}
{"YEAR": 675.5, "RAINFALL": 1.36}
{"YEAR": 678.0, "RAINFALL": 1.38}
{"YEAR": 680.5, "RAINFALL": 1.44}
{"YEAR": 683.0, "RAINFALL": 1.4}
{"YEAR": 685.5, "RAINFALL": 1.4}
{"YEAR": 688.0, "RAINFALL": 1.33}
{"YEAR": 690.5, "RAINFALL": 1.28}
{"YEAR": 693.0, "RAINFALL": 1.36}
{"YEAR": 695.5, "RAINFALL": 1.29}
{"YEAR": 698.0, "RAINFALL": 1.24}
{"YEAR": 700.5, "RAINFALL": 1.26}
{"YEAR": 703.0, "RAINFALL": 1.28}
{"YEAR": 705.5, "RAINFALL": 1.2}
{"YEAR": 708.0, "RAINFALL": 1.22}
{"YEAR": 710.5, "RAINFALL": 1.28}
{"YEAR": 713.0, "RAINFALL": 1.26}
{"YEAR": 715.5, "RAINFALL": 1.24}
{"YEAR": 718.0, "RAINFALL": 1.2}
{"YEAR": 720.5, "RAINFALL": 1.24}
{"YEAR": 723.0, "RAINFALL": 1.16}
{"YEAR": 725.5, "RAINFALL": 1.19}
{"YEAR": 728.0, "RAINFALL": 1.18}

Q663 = 1.13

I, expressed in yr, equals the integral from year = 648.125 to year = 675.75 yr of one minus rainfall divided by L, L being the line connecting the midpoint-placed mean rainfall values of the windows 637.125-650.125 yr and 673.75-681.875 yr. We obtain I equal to -1.6 yr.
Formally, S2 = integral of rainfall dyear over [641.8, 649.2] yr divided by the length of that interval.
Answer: 1.19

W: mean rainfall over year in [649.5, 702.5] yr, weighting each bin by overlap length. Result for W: 1.34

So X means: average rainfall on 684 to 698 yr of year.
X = 1.32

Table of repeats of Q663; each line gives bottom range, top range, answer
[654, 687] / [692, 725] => 0.91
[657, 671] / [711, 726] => 0.90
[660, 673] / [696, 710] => 0.92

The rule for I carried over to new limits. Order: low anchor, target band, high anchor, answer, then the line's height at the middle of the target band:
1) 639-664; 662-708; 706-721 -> -3.05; 1.25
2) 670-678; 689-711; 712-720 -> 0.24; 1.28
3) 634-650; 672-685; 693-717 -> -2.05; 1.19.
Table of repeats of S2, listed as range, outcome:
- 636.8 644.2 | 1.04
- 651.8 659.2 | 1.36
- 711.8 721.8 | 1.23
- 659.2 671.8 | 1.35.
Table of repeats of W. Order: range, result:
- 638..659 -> 1.22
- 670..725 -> 1.29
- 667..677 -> 1.35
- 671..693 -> 1.37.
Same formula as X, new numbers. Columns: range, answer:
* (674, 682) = 1.39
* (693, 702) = 1.28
